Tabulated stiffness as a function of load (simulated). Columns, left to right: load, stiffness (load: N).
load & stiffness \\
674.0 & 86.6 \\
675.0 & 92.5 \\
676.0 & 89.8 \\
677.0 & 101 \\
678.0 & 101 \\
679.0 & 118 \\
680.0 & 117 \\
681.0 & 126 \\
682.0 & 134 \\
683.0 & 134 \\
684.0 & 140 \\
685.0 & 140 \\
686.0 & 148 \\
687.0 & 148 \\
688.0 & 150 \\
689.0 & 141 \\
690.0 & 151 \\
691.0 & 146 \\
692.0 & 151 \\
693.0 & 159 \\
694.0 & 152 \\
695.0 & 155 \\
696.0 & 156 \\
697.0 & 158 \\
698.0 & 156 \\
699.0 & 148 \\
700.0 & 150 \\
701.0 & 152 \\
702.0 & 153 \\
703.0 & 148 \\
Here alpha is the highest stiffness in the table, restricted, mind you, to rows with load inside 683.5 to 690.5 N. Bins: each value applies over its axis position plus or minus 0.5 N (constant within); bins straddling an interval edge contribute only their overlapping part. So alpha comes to 151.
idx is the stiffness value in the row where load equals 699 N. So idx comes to 148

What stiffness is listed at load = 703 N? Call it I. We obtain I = 148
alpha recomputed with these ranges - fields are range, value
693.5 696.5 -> 156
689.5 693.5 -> 159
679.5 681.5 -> 126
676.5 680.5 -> 118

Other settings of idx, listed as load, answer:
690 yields 151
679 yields 118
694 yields 152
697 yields 158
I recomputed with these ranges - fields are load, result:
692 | 151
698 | 156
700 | 150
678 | 101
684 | 140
